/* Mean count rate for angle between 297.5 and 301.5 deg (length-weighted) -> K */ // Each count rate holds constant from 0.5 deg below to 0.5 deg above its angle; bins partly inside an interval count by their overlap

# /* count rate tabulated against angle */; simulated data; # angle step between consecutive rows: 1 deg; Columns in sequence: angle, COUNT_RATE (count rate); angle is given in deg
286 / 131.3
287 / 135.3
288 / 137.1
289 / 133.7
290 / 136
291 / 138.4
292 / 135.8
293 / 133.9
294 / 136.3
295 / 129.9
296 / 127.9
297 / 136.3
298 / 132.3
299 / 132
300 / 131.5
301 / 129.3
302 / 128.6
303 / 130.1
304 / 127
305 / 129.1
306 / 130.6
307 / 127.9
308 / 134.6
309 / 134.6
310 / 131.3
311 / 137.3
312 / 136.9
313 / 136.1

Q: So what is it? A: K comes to 131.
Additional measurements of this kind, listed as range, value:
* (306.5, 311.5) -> 133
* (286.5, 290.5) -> 136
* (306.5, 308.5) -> 131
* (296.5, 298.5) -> 134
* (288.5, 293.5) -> 136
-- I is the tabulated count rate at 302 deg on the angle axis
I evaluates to 128.6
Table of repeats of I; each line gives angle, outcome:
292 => 135.8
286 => 131.3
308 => 134.6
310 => 131.3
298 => 132.3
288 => 137.1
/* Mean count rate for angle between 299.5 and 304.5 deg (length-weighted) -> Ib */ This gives 129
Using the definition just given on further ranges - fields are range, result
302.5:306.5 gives 129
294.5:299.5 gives 132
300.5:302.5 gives 129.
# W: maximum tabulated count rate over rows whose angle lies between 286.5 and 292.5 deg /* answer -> 138.4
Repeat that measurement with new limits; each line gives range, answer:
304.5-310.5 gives 134.6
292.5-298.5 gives 136.3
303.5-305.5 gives 129.1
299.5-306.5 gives 131.5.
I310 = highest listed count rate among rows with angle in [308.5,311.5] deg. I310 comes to 137.3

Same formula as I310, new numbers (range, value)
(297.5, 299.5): 132.3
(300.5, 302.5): 129.3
